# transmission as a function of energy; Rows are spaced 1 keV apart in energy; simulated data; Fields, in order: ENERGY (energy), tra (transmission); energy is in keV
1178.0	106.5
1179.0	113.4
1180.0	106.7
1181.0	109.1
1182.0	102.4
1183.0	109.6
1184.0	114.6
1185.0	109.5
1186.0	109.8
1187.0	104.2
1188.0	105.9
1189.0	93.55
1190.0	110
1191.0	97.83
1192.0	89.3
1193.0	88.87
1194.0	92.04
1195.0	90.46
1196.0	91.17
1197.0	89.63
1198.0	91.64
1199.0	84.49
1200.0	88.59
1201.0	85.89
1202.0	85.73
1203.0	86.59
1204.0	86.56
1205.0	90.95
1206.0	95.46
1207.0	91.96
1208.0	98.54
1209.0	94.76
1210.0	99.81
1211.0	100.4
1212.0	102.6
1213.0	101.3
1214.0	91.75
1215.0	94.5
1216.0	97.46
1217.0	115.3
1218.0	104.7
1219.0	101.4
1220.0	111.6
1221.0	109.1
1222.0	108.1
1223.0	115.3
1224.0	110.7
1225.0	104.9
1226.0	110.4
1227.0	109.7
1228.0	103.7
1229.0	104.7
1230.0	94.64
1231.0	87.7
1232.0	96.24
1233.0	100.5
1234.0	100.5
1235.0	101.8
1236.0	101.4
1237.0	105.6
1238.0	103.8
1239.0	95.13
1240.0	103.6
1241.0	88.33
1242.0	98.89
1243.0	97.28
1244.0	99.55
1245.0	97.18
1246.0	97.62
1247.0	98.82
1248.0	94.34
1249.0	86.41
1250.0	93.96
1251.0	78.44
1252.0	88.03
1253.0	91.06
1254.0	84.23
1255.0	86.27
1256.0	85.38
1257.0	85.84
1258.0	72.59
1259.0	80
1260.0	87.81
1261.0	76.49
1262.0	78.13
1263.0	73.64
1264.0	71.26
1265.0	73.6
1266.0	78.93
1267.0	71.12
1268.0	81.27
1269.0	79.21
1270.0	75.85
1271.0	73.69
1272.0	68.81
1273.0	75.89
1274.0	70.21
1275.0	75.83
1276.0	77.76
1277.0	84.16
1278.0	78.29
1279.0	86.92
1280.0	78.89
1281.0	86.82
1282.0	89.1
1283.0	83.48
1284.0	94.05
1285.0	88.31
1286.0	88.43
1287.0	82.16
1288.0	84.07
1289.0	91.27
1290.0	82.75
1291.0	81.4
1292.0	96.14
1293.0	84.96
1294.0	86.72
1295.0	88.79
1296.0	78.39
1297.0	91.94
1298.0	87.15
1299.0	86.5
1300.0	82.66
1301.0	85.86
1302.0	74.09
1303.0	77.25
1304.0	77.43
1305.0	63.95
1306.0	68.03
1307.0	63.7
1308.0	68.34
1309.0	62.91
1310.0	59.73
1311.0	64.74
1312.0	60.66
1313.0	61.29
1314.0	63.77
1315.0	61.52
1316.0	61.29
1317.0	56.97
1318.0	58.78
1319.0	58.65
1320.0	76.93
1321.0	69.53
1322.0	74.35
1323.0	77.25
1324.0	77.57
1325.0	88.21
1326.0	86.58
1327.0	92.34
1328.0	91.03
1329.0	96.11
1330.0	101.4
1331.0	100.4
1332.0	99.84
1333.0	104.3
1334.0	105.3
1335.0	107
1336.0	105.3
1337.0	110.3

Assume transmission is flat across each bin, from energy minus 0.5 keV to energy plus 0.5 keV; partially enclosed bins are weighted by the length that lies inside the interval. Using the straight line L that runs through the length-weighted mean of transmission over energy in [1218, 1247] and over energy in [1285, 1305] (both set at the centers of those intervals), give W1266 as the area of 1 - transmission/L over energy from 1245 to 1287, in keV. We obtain 4.6 keV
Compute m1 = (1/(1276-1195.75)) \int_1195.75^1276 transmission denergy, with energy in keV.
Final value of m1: 92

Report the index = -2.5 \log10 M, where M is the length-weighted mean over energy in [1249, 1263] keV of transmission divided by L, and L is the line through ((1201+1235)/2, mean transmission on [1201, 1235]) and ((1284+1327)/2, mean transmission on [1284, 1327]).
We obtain 0.08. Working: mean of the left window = 100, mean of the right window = 76.1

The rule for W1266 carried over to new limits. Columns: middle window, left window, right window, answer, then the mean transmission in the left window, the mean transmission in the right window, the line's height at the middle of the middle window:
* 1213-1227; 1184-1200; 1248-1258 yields -2.1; 96.9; 86.3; 92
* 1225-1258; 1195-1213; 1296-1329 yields -3.8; 92.3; 73.3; 85.7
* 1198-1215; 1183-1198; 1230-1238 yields 1.1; 99.2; 99.1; 99.1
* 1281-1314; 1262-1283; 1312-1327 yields -2.4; 77.7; 69.9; 73.6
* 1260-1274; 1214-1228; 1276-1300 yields 2.6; 106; 85.9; 92.3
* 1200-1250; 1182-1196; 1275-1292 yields -2.3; 101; 84.9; 94.8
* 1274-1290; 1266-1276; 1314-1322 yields -2.6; 75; 64.1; 72.5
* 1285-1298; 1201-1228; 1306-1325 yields -2.1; 101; 66.1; 74.3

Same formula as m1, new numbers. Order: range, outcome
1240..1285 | 83.8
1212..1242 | 102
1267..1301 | 83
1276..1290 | 85.4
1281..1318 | 77.1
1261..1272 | 75.4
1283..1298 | 87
